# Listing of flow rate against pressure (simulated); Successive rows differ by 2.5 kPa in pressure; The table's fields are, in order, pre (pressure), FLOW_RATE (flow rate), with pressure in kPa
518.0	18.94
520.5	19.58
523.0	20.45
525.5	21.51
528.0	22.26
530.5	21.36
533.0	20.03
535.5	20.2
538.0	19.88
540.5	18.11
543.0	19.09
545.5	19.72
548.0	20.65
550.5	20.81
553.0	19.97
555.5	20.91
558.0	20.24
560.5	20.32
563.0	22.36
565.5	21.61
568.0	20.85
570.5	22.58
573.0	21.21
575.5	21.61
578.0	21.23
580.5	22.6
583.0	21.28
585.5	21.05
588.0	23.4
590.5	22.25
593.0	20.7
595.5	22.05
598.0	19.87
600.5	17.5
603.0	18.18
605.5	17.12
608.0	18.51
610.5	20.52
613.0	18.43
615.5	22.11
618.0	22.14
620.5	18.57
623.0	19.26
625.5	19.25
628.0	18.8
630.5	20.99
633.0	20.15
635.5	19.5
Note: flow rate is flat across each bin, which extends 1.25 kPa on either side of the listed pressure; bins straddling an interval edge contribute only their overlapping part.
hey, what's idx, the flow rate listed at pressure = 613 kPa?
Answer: 18.43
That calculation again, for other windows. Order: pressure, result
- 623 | 19.26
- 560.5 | 20.32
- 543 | 19.09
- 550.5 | 20.81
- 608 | 18.51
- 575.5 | 21.61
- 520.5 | 19.58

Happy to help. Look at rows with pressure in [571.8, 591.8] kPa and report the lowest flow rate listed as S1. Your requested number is 21.05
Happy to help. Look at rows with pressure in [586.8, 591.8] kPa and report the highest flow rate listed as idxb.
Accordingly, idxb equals 23.4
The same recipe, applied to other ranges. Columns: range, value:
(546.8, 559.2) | 20.91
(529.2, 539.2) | 21.36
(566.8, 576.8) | 22.58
